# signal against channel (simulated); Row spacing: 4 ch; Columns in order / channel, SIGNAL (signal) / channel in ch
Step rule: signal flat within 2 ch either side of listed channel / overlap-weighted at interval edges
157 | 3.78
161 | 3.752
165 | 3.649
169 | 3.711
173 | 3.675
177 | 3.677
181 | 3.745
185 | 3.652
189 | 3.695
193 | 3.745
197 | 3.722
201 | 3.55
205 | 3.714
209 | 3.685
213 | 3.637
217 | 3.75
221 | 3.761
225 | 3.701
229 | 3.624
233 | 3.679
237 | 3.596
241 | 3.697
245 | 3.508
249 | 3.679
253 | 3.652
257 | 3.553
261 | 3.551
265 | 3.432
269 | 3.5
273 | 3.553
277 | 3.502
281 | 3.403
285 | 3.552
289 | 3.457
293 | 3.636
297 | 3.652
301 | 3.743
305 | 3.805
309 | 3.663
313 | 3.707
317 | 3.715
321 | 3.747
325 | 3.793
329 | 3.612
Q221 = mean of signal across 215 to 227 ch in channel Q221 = 3.74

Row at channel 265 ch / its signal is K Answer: 3.432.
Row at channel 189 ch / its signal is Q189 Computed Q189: 3.695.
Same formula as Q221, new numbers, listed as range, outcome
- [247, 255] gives 3.67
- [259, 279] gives 3.51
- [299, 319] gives 3.73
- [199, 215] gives 3.65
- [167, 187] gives 3.69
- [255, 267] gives 3.51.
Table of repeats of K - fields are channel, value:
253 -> 3.652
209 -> 3.685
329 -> 3.612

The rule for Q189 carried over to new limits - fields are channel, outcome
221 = 3.761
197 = 3.722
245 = 3.508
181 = 3.745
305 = 3.805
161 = 3.752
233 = 3.679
